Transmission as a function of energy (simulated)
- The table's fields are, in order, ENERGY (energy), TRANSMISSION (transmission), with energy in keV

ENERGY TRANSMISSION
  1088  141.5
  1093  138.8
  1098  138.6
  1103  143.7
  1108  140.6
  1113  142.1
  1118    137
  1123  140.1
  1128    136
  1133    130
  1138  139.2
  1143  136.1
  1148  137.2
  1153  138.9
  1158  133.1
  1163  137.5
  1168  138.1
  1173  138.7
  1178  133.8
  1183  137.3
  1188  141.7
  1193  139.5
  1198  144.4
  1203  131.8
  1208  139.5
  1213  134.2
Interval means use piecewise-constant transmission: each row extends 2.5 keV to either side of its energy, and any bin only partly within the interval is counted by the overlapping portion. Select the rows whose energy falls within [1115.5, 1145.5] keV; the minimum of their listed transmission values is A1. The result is 130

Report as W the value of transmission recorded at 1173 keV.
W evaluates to 138.7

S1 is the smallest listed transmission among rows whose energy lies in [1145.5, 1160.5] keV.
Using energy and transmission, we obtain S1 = 133.1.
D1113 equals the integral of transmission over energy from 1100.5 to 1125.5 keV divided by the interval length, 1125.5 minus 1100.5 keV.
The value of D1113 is 141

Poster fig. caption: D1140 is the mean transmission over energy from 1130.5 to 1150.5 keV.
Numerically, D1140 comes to 136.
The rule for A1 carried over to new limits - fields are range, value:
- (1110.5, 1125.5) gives 137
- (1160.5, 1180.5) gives 133.8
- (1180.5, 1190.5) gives 137.3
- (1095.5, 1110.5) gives 138.6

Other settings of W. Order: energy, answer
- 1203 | 131.8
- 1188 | 141.7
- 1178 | 133.8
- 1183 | 137.3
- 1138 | 139.2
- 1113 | 142.1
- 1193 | 139.5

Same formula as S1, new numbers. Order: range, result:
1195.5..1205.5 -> 131.8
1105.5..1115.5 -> 140.6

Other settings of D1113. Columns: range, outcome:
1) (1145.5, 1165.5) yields 137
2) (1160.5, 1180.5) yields 137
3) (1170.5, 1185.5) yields 137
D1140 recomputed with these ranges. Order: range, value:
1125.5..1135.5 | 133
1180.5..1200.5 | 141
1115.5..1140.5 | 136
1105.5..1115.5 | 141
